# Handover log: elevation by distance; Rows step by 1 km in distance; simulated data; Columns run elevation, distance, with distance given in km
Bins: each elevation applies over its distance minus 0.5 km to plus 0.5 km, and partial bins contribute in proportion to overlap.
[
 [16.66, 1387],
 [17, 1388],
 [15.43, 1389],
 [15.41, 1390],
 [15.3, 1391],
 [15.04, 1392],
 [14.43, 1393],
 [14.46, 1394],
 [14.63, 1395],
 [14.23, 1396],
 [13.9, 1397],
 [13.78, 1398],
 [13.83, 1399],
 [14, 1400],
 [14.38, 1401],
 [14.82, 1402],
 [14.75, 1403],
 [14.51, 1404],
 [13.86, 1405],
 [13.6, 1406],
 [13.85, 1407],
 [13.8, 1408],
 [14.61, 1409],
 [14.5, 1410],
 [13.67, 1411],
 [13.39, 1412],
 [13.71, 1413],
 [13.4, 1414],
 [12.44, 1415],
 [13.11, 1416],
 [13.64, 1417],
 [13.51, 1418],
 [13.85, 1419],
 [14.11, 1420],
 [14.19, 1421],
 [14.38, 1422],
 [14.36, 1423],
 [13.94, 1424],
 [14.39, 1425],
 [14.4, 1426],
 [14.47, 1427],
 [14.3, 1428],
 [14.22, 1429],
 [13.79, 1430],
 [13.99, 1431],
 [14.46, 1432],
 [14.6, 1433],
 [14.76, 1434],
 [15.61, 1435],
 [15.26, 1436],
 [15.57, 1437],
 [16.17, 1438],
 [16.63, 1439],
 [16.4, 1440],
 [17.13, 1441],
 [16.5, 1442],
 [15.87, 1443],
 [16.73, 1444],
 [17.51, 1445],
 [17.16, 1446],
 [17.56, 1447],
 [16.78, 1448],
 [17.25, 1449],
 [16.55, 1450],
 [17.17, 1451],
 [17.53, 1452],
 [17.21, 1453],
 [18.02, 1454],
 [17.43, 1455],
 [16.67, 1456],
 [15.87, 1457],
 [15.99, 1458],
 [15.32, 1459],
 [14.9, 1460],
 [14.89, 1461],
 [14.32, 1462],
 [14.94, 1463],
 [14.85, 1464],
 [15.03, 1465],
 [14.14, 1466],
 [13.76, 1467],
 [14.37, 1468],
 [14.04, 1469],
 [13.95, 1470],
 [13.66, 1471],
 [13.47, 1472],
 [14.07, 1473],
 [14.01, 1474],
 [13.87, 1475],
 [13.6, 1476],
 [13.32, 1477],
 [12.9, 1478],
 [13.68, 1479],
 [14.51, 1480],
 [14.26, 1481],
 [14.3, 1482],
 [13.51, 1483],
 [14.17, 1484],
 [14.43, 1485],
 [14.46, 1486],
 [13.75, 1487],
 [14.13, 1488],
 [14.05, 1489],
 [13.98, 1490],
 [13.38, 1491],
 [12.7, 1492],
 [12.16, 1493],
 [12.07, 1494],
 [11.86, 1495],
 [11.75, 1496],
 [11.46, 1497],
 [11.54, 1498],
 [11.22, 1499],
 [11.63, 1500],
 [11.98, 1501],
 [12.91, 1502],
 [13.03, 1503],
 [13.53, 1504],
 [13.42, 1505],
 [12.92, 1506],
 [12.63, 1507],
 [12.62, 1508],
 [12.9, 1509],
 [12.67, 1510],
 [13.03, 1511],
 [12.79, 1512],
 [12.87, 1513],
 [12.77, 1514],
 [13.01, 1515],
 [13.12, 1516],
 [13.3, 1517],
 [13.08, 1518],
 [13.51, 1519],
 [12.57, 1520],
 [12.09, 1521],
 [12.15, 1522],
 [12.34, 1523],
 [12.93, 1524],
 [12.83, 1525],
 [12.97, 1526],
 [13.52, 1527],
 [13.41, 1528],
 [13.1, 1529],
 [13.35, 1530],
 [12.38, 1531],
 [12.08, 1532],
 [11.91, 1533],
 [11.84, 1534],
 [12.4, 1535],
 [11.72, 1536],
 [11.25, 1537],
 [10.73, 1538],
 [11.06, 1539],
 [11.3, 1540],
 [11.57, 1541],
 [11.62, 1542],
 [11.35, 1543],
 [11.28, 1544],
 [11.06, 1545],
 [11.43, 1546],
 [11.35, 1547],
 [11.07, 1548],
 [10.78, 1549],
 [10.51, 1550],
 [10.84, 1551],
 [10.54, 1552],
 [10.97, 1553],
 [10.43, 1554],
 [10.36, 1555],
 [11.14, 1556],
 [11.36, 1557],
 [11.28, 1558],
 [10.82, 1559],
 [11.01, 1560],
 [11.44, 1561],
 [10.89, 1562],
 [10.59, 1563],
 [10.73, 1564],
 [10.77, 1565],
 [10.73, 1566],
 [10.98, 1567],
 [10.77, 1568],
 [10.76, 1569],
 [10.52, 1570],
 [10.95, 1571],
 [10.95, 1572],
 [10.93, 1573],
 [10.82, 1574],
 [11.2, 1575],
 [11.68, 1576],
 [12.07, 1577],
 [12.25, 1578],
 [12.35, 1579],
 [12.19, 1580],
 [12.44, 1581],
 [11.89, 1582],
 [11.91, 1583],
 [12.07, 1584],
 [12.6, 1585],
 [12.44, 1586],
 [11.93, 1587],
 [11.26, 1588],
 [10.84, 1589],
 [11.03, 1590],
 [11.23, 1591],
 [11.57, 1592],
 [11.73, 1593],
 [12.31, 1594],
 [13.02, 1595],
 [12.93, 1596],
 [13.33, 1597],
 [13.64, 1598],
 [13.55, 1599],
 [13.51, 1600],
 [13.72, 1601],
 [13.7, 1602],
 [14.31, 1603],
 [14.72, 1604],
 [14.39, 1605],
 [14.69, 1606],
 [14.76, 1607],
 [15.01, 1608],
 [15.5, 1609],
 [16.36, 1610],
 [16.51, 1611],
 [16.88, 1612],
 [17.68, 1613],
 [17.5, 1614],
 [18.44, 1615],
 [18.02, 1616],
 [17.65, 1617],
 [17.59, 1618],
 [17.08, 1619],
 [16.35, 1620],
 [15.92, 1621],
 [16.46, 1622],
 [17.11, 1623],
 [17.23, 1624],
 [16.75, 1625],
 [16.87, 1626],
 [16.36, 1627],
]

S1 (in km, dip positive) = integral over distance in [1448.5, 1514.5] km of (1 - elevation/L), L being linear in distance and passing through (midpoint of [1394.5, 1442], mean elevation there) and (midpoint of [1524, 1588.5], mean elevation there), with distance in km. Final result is -4.41 km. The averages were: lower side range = 14.4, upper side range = 11.5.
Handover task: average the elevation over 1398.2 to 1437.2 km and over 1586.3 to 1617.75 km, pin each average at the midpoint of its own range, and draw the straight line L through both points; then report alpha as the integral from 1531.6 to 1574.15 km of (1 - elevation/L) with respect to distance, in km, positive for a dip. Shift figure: 9.4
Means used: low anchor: 14.1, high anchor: 14.3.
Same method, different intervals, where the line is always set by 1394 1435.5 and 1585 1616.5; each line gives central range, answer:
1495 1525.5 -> 3.2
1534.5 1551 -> 3.3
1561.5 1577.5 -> 3.5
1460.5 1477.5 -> -0.1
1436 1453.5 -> -3.3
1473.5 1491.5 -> 0.2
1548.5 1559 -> 2.4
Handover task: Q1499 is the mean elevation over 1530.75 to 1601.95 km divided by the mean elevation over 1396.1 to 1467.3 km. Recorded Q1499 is 0.8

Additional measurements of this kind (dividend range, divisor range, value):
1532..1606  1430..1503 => 0.80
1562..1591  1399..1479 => 0.77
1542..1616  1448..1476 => 0.81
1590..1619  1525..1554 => 1.26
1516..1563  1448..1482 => 0.78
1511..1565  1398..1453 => 0.79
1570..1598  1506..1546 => 0.96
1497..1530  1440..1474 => 0.81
